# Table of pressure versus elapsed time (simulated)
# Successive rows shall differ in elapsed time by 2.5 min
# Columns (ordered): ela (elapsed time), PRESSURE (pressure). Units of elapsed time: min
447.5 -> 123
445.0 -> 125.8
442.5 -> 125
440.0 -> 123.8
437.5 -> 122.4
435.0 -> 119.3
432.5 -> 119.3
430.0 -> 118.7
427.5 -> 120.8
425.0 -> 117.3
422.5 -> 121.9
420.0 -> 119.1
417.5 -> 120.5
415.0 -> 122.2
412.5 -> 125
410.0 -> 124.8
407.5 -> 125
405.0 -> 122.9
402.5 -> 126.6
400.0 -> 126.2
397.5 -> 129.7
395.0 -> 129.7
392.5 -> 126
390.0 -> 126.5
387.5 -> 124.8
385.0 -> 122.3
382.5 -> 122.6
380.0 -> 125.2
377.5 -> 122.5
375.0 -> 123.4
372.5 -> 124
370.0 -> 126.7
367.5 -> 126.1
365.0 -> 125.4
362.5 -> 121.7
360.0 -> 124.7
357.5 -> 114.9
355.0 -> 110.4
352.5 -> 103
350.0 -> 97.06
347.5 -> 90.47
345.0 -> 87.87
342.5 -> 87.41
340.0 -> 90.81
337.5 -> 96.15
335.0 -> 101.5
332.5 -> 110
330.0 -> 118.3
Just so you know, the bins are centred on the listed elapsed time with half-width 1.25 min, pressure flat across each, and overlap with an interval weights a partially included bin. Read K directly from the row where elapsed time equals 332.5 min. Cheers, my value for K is 110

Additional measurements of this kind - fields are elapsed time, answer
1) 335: 101.5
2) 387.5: 124.8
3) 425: 117.3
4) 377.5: 122.5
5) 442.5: 125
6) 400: 126.2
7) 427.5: 120.8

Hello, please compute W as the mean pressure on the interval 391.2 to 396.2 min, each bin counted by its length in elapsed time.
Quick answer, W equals 128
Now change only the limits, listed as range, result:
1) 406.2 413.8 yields 125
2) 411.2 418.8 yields 123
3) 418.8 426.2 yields 119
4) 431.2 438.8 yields 120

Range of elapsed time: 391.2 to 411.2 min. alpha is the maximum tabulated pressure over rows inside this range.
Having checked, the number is 129.7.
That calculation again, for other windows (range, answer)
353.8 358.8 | 114.9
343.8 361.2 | 124.7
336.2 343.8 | 96.15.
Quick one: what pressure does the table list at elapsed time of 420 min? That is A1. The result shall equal 119.1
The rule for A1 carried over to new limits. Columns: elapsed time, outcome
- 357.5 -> 114.9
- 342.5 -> 87.41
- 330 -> 118.3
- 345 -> 87.87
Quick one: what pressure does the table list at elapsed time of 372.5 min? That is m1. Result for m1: 124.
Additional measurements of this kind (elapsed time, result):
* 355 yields 110.4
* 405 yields 122.9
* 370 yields 126.7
